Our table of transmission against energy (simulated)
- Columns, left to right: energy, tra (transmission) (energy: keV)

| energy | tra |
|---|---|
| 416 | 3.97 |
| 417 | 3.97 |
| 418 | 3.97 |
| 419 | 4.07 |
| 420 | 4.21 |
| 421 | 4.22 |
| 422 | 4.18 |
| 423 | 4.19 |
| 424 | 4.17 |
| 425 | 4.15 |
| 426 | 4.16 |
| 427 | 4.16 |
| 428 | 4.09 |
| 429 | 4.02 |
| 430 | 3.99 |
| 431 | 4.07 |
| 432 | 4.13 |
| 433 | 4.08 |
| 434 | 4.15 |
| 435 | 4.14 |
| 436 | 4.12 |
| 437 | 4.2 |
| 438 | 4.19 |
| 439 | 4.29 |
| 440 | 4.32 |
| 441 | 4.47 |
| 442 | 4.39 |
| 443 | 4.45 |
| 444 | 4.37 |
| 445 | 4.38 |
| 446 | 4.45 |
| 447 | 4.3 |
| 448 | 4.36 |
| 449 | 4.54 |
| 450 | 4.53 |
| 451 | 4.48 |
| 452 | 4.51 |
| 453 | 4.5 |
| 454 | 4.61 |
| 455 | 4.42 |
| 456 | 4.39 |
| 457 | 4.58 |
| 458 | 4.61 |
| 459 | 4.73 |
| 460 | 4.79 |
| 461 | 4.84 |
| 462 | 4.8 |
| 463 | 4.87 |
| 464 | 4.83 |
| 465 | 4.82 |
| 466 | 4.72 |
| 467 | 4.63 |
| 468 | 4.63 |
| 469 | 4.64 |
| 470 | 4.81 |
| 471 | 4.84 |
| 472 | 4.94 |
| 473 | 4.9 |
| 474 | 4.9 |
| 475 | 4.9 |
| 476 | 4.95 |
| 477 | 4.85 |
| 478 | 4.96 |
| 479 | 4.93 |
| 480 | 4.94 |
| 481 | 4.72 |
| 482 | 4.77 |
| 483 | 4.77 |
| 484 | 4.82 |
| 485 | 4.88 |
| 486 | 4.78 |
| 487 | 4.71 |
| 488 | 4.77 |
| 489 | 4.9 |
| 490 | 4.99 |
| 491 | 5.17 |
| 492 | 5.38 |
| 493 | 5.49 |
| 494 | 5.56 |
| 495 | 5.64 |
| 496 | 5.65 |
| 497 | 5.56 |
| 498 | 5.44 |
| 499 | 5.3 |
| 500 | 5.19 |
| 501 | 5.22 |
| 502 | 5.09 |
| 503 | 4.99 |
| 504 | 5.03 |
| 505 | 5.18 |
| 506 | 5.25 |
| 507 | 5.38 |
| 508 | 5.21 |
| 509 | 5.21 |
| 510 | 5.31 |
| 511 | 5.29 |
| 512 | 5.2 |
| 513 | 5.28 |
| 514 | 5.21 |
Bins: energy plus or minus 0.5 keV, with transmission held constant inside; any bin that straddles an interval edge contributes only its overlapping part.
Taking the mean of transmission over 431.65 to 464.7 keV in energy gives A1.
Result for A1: 4.45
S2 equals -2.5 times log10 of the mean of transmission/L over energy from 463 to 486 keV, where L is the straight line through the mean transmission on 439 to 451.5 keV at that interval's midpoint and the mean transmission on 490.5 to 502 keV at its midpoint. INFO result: 0.03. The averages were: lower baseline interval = 4.41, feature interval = 4.83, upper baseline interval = 5.4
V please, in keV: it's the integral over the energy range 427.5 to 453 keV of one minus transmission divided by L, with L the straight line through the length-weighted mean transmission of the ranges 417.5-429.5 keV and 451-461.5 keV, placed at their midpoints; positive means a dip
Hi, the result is 0.49 keV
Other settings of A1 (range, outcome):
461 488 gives 4.82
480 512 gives 5.15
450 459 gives 4.53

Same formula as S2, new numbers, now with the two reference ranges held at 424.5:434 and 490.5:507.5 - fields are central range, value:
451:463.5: -0.01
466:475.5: 0.01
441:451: -0.01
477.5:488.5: 0.05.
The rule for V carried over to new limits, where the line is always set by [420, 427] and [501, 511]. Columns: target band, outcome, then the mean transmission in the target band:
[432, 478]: 0.08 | 4.56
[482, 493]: 0.06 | 4.94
